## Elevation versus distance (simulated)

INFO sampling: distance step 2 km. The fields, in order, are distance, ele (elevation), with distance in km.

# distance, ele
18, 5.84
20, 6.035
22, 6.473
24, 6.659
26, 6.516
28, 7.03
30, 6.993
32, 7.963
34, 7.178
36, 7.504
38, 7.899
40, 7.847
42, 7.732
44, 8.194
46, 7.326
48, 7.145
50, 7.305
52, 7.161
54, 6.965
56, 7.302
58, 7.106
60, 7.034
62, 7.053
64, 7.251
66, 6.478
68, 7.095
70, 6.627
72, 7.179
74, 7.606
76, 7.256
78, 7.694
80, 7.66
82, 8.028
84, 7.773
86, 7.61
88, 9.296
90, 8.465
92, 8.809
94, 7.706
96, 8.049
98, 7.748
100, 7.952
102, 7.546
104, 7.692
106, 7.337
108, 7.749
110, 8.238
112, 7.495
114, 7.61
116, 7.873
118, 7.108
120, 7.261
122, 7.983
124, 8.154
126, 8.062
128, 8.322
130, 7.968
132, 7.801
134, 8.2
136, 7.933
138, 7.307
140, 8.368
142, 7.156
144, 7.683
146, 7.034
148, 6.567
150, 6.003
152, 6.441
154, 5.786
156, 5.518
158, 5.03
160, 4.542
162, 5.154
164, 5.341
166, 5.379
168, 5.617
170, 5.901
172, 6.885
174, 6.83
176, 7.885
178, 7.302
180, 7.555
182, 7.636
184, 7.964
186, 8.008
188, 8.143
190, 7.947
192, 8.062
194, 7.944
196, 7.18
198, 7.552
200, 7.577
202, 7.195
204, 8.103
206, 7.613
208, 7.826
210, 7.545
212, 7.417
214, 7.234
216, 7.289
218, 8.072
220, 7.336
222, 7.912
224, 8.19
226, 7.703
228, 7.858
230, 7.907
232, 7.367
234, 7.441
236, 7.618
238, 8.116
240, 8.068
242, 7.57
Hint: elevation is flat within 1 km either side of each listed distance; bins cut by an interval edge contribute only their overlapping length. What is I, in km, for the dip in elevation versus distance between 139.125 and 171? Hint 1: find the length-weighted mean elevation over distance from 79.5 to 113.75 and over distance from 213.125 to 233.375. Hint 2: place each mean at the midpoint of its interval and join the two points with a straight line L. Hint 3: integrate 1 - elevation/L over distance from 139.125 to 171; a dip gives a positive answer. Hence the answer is 7.09 km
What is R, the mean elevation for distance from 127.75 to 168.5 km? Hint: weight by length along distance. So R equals 6.61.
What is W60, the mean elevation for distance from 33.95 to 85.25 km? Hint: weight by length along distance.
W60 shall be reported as 7.37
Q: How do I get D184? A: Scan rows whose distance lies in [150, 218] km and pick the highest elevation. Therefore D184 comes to 8.143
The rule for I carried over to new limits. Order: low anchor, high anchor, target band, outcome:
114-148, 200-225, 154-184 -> 5.7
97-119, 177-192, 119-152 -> 0.6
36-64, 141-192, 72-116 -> -4.7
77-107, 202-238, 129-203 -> 7.7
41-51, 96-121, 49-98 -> 0.4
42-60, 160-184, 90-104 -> -2.0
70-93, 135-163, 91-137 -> -4.2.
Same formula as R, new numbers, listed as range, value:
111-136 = 7.82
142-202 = 6.79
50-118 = 7.58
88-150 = 7.77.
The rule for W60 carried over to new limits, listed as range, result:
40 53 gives 7.51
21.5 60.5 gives 7.28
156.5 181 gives 6.11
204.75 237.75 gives 7.66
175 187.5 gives 7.74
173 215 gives 7.64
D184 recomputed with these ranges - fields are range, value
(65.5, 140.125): 9.296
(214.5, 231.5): 8.19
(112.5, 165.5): 8.368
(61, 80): 7.694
